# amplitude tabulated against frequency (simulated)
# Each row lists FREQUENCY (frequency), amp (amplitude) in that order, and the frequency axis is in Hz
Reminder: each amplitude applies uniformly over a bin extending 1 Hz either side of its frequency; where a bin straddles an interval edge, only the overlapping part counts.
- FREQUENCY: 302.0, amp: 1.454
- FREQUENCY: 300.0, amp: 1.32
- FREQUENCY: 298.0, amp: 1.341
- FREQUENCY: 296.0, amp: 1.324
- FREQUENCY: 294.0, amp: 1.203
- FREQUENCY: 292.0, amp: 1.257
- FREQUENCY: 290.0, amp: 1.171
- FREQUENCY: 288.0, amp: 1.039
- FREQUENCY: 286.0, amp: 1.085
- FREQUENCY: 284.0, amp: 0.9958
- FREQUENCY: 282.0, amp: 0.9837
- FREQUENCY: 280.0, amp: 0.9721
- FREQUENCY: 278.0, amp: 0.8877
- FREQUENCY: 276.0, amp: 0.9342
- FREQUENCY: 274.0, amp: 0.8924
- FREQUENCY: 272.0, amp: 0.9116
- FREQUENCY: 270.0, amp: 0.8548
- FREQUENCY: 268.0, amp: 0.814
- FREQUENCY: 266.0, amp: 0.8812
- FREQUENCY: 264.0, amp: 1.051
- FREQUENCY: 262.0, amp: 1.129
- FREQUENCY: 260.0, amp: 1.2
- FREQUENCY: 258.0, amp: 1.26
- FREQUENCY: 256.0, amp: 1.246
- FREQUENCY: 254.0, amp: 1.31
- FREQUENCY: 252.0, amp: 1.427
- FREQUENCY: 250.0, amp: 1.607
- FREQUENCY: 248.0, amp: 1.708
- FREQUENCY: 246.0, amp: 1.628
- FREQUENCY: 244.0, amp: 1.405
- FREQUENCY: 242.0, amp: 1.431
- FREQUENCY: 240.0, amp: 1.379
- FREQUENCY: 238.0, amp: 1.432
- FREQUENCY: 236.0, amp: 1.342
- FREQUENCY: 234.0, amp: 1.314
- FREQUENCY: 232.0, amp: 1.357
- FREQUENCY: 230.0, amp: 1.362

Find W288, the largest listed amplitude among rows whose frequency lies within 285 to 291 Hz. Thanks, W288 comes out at 1.171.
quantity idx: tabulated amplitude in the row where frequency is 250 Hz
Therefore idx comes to 1.607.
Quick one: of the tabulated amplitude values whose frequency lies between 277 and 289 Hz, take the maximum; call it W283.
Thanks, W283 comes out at 1.085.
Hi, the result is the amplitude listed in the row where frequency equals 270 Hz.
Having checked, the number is 0.8548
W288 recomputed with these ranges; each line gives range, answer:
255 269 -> 1.26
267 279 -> 0.9342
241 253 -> 1.708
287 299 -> 1.341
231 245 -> 1.432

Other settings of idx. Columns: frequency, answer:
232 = 1.357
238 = 1.432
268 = 0.814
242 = 1.431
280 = 0.9721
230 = 1.362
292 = 1.257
